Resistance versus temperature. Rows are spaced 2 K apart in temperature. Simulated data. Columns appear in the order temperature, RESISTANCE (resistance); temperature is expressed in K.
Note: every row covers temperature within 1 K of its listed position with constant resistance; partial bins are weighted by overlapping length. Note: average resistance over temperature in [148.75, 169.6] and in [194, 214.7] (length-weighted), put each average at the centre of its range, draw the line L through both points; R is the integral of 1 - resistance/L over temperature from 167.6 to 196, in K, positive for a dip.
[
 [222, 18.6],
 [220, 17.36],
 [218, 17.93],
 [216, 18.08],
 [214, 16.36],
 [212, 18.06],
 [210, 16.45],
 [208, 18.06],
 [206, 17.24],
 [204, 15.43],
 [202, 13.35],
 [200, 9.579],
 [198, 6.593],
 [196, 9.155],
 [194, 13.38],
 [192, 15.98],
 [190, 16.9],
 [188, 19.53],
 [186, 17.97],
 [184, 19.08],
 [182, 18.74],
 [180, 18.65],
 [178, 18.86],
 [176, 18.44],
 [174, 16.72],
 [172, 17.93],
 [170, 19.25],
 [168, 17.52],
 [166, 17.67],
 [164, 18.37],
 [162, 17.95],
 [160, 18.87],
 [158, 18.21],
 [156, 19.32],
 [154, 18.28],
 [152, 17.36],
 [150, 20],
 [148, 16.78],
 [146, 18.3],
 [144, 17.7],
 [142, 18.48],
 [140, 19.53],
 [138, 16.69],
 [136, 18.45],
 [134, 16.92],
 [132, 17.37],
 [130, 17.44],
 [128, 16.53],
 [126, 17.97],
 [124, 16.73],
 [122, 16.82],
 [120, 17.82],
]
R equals -2.3 K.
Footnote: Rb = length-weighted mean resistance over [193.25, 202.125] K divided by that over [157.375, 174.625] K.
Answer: 0.6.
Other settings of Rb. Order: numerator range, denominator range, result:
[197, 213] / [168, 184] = 0.78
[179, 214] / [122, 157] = 0.87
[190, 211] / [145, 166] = 0.75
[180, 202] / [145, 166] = 0.81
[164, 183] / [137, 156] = 1.00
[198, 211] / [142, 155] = 0.79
